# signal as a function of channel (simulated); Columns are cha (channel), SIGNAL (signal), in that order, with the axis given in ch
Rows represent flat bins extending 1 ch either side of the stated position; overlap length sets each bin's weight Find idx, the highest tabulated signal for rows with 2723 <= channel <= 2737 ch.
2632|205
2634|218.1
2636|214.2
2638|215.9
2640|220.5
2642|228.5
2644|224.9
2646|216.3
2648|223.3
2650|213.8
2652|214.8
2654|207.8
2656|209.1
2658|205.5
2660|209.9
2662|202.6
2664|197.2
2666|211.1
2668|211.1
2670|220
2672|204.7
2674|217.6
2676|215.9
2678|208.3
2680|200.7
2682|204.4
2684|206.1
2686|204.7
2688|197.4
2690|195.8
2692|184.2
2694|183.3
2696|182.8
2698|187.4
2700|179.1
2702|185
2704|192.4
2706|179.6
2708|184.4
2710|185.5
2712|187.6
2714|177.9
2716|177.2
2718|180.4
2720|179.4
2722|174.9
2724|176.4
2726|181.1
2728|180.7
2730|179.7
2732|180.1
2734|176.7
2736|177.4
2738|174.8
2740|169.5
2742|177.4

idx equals 181.1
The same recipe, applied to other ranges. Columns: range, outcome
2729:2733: 180.1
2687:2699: 197.4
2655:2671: 220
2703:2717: 192.4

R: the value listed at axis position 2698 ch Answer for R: 187.4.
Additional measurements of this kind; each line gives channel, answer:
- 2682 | 204.4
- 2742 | 177.4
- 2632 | 205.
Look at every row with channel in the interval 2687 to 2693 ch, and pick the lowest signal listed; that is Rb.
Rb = 184.2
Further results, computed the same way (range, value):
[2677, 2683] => 200.7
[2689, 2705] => 179.1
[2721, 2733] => 174.9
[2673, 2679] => 208.3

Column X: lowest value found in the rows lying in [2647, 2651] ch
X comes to 213.8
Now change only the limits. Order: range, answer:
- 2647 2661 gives 205.5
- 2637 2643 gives 215.9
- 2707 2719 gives 177.2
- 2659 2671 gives 197.2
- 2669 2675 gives 204.7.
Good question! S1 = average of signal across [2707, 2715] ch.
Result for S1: 184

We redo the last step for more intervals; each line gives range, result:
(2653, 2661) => 208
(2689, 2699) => 187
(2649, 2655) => 212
